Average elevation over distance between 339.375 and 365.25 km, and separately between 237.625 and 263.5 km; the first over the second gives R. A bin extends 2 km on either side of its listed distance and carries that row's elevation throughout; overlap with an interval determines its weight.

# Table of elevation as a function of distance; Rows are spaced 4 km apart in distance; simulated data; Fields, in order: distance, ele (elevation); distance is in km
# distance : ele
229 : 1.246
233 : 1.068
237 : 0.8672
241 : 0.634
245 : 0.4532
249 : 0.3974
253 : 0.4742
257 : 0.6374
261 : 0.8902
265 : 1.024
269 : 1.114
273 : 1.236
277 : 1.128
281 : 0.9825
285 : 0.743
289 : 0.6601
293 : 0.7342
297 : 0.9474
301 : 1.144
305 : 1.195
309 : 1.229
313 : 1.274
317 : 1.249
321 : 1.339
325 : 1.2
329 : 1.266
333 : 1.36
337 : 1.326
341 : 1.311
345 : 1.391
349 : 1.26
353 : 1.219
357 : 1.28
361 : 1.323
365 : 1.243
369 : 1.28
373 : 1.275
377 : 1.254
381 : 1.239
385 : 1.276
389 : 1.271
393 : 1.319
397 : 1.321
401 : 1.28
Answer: 2.1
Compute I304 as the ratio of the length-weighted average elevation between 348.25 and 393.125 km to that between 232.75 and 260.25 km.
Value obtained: 2.01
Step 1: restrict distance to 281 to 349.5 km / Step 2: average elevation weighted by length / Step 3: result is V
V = 1.15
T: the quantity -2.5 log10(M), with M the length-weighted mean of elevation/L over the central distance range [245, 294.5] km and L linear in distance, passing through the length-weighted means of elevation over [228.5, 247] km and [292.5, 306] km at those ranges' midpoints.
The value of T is 0.14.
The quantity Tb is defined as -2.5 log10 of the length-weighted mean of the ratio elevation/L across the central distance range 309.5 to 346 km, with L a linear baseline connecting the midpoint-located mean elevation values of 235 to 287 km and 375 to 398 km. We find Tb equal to -0.218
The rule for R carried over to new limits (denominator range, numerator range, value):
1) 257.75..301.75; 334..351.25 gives 1.39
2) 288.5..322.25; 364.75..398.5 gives 1.16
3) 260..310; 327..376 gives 1.29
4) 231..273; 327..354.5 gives 1.68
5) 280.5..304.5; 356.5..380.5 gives 1.44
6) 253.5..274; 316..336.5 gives 1.38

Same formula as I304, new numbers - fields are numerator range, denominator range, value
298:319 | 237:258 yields 2.20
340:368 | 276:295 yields 1.54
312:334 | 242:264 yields 2.15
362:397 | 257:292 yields 1.35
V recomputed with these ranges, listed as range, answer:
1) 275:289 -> 0.91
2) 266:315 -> 1.03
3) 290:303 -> 0.92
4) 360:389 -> 1.27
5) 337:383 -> 1.28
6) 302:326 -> 1.25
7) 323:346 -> 1.31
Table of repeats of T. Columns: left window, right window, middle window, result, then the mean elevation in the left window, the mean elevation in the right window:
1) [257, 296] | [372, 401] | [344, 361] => -0.101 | 0.93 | 1.28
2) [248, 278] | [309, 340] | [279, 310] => 0.153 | 0.869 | 1.28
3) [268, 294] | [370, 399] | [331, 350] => -0.173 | 0.944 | 1.28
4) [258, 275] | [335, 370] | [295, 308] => 0.038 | 1.04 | 1.29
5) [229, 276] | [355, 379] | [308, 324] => -0.182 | 0.826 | 1.28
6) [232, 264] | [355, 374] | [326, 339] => -0.174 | 0.676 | 1.28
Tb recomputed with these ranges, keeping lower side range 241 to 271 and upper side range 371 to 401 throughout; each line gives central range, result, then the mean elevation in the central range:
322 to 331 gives -0.22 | 1.24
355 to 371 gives -0.09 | 1.28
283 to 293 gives 0.20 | 0.708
